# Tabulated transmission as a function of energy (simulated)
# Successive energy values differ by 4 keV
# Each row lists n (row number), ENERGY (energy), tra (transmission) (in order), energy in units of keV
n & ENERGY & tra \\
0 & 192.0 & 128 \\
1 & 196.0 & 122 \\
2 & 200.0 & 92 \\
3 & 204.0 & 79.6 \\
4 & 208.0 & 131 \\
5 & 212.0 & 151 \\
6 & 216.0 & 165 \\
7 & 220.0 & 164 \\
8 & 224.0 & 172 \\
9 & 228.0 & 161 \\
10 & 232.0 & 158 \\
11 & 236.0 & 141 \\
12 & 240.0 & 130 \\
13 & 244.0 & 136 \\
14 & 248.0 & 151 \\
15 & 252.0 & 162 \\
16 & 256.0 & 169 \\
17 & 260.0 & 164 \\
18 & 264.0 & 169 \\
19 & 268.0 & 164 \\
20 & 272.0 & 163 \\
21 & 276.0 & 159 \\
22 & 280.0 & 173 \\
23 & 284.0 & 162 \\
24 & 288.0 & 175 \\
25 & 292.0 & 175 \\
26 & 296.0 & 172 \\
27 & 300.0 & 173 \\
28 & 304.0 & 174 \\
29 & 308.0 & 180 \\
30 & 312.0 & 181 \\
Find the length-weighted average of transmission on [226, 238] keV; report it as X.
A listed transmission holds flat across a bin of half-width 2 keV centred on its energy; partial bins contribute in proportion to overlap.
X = 153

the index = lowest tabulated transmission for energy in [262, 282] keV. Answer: 159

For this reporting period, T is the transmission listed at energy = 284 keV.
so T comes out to 162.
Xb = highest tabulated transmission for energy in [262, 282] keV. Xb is 173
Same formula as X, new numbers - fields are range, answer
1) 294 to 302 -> 172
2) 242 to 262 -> 156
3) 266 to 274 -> 164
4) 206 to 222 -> 153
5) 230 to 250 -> 143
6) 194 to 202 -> 107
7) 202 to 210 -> 105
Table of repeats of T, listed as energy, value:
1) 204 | 79.6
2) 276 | 159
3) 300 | 173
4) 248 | 151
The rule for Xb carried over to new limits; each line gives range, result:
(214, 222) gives 165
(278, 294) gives 175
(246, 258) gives 169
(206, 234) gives 172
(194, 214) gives 151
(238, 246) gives 136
